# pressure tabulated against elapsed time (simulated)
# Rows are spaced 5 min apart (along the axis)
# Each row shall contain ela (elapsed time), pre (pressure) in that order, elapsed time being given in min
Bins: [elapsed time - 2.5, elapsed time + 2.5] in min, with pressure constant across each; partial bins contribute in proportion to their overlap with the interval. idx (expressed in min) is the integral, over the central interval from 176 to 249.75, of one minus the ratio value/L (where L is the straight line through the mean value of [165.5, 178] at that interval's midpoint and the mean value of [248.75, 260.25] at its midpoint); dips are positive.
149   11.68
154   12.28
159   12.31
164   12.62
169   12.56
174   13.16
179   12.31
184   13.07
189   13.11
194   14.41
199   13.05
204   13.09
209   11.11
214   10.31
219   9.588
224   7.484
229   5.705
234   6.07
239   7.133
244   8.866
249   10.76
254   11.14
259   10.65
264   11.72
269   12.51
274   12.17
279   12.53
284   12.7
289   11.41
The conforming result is 9.3 min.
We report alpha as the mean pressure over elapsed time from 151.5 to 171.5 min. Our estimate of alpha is 12.4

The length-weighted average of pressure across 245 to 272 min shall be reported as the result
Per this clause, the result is 11.2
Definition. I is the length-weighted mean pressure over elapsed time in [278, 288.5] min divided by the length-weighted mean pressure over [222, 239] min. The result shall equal 1.9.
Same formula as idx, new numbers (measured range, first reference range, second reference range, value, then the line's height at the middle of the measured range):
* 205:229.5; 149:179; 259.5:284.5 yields 5.91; 12.3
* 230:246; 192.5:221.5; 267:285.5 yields 6.56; 12.1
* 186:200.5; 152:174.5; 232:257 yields -3.05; 11.2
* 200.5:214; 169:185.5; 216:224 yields -2.28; 10.1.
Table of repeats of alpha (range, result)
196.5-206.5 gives 13.1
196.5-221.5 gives 11.4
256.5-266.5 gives 11.2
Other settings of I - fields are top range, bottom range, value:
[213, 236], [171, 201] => 0.58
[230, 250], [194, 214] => 0.63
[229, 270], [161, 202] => 0.73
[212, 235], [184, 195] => 0.58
